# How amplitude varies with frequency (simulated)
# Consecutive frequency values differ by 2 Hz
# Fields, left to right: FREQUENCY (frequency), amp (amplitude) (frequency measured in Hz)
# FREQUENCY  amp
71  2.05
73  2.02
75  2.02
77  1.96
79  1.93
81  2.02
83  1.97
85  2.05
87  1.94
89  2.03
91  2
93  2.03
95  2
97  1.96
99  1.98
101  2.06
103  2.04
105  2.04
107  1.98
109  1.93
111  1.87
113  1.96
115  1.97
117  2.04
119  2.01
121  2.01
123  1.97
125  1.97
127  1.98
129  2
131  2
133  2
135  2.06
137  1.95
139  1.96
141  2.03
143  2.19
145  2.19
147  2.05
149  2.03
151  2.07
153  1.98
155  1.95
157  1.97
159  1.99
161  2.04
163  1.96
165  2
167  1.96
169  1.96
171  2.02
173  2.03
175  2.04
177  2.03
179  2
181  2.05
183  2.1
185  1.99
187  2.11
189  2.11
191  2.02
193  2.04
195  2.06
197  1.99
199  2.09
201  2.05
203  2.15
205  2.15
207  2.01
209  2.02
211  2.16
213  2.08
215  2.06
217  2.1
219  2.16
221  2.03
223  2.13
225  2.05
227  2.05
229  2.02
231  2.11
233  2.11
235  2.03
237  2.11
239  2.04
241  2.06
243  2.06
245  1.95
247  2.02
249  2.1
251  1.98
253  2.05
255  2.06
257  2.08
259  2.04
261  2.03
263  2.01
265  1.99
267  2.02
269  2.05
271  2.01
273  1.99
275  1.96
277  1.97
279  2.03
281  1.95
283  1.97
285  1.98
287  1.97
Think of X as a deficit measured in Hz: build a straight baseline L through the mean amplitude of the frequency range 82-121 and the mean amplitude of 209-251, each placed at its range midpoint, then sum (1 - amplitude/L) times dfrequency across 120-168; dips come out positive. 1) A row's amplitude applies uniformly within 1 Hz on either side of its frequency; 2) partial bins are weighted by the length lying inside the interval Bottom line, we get 0.1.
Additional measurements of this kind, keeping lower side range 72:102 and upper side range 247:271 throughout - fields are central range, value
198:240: -1.1 Hz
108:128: 0.3 Hz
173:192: -0.3 Hz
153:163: 0.1 Hz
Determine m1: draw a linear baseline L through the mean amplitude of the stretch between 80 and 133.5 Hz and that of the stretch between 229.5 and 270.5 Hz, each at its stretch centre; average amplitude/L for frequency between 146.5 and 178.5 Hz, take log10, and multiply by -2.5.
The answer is 0.00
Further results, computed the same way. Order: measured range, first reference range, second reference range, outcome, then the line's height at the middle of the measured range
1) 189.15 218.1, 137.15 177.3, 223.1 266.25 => -0.019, 2.03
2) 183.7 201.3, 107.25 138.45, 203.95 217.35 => 0.005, 2.06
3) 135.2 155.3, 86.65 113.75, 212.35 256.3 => -0.016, 2.01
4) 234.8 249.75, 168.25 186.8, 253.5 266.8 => -0.007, 2.03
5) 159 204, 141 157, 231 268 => 0.009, 2.05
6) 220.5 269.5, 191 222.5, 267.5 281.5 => -0.009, 2.03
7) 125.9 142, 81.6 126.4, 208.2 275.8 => 0.004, 2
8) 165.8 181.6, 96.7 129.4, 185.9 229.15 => 0.018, 2.04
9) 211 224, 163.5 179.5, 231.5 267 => -0.038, 2.03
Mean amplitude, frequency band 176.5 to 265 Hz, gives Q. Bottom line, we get 2.06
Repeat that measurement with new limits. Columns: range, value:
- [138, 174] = 2.02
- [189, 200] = 2.05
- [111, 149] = 2.02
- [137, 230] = 2.05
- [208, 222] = 2.09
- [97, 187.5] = 2.01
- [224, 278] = 2.04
